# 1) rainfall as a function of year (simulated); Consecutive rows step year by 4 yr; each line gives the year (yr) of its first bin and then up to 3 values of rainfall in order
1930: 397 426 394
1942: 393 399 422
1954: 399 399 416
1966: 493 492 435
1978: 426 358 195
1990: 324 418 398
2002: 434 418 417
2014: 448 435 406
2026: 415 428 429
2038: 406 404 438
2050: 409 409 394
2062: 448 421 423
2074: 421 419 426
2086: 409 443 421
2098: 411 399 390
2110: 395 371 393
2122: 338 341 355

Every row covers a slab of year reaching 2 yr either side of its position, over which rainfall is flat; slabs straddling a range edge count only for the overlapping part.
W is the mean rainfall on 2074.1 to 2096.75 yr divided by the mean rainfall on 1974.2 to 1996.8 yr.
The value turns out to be 1.20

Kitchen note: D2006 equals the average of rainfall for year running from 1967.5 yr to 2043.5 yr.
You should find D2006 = 405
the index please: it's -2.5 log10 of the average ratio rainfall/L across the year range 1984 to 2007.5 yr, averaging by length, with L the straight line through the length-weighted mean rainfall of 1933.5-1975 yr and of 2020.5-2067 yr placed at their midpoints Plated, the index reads 0.16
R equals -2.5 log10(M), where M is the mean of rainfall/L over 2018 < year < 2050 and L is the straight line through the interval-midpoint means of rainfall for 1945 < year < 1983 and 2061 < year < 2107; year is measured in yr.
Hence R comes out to 0.010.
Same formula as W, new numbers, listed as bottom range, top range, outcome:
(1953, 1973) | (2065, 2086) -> 0.95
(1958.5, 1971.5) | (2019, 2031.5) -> 0.91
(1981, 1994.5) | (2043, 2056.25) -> 1.34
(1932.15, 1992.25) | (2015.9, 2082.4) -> 1.05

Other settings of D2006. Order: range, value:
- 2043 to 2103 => 419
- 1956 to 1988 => 402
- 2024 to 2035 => 424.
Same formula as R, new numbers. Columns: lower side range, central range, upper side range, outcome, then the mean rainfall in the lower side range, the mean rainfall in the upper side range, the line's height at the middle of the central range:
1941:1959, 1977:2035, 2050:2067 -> 0.04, 403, 417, 410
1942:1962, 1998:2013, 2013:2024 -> 0.01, 405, 428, 423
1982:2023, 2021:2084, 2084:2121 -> -0.06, 387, 402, 395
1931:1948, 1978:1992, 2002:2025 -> 0.32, 403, 425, 416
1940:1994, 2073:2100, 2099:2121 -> -0.09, 397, 388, 390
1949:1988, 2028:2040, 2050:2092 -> -0.02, 403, 421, 414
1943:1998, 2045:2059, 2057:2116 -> -0.01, 398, 413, 409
